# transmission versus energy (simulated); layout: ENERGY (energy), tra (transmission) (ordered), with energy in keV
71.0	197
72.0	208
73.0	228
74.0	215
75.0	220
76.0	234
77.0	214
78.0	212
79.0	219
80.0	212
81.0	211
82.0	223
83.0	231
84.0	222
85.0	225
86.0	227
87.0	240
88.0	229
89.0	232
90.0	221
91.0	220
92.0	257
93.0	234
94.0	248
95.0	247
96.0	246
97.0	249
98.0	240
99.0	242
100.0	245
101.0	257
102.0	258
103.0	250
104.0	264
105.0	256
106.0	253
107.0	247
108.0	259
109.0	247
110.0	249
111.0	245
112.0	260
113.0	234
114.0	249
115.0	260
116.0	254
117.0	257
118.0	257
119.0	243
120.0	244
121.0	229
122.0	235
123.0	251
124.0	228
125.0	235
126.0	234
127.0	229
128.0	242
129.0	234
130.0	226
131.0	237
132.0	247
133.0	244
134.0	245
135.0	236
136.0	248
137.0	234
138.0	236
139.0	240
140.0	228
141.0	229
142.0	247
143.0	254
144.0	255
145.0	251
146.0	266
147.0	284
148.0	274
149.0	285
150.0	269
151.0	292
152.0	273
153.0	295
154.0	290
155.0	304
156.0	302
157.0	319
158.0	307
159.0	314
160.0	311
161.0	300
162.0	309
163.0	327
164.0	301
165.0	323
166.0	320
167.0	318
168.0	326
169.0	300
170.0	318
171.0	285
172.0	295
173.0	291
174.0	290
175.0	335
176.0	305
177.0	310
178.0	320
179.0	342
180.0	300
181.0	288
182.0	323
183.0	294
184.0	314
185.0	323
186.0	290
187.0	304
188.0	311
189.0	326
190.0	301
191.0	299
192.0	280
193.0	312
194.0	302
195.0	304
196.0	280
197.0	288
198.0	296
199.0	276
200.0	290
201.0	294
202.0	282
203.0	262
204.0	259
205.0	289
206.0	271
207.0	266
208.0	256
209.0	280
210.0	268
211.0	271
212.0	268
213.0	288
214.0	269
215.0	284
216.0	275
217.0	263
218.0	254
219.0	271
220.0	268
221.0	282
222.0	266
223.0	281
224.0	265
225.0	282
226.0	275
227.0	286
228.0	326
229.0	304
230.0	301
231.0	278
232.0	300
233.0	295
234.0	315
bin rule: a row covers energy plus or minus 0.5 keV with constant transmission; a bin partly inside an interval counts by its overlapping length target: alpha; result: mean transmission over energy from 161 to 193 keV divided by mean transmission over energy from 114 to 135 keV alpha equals 1.28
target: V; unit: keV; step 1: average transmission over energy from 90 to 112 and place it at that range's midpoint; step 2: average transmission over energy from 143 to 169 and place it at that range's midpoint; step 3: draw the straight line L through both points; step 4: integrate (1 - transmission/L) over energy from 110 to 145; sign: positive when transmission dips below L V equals 3.7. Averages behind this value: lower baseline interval 248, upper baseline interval 296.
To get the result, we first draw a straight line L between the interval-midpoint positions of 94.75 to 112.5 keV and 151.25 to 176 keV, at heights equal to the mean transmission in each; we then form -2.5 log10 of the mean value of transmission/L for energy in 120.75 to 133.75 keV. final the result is 0.15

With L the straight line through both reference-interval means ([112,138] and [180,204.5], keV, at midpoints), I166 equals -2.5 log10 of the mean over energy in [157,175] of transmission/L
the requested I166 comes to -0.13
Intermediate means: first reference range 242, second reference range 296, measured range 309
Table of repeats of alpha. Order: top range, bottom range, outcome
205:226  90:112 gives 1.10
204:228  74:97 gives 1.20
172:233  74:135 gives 1.21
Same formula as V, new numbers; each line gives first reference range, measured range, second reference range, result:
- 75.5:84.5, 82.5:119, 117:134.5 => -2.55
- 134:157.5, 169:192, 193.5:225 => -2.99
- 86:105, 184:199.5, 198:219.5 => -1.78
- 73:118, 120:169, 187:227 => -1.97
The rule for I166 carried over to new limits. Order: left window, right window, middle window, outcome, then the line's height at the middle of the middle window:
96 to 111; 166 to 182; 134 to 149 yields 0.133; 282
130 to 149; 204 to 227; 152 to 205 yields -0.164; 260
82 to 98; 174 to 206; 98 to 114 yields -0.024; 245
